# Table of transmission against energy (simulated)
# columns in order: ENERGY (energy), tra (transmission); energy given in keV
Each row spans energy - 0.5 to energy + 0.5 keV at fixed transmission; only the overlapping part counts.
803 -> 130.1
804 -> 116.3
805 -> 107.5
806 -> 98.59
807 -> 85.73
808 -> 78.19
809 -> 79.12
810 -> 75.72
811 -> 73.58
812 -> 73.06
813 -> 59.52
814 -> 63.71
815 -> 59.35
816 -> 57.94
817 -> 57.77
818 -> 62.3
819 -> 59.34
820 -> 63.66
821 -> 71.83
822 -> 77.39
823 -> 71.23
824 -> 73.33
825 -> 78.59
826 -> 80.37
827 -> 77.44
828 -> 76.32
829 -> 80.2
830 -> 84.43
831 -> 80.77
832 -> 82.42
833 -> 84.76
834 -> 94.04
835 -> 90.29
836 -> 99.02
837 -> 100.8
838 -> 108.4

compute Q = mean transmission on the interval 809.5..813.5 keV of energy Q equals 70.5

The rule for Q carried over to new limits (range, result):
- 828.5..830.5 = 82.3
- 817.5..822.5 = 66.9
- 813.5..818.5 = 60.2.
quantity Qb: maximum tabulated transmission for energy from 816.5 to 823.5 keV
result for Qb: 77.39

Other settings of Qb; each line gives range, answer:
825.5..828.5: 80.37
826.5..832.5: 84.43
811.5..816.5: 73.06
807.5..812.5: 79.12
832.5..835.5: 94.04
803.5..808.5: 116.3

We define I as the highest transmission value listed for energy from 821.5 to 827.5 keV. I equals 80.37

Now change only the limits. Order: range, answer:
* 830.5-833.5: 84.76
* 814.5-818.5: 62.3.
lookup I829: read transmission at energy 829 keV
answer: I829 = 80.2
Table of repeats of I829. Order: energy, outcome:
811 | 73.58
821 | 71.83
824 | 73.33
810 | 75.72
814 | 63.71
